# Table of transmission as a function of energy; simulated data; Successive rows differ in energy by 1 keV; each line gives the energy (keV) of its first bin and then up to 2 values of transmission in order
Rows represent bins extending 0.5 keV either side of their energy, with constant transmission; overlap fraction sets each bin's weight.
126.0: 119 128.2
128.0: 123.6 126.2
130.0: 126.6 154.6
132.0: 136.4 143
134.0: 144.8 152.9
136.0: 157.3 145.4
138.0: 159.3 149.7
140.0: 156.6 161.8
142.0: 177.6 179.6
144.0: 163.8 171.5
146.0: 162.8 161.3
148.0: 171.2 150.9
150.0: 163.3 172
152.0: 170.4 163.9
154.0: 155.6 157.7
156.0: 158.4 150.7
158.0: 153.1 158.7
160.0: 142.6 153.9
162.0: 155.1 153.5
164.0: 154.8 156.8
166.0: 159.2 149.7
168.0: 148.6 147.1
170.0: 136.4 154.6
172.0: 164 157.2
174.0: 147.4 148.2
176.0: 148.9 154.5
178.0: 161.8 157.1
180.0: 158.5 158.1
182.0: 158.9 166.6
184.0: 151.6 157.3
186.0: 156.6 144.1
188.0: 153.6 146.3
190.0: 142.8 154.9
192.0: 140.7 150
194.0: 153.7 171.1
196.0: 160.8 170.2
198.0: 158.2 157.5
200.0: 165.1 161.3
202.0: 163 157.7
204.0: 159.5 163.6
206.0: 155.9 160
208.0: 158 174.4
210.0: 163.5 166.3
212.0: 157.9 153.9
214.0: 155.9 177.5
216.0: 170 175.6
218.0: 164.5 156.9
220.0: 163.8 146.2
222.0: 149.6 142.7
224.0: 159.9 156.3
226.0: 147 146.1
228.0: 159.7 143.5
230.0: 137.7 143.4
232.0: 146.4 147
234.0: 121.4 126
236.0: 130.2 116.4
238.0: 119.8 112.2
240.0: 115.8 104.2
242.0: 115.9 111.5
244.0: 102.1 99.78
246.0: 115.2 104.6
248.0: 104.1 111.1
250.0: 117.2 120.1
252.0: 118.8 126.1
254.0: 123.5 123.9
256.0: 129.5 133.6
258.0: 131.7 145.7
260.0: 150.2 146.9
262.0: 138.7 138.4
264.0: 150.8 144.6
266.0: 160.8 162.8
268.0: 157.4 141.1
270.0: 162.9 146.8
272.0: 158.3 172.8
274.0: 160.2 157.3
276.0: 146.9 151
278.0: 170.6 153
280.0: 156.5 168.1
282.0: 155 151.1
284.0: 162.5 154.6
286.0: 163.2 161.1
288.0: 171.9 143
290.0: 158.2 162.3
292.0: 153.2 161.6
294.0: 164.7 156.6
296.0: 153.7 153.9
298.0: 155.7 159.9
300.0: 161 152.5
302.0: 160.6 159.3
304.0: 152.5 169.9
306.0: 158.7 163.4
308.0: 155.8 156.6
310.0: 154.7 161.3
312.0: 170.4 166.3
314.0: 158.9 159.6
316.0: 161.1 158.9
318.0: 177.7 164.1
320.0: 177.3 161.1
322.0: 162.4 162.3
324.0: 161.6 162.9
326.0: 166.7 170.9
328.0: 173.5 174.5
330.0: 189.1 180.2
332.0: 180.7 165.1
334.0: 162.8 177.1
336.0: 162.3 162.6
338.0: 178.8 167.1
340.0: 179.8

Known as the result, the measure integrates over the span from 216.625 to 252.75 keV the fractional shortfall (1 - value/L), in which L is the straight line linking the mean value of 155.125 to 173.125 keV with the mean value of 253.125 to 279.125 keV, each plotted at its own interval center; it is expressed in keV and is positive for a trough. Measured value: 4.3 keV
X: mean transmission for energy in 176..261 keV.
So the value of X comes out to 145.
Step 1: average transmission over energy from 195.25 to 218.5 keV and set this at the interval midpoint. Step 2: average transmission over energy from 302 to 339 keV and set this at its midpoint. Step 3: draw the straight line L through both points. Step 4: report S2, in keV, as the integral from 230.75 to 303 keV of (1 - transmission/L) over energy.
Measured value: 9.89 keV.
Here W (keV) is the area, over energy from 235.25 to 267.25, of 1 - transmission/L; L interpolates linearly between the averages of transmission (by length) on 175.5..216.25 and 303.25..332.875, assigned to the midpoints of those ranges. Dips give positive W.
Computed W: 7.18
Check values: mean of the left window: 158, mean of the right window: 166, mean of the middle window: 126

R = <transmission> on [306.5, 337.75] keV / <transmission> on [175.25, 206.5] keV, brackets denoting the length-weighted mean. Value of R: 1.06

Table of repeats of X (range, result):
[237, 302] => 143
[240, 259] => 117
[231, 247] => 119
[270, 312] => 158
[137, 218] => 158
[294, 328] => 162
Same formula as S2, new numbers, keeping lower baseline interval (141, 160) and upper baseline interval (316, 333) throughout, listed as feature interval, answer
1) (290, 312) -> 1.32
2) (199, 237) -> 2.58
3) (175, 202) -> 1.36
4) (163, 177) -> 1.00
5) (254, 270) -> 2.26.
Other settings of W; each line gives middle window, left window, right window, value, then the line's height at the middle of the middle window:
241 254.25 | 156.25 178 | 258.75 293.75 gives 3.6 keV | 155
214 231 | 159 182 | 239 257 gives -3.7 keV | 127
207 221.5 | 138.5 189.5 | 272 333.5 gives -0.4 keV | 159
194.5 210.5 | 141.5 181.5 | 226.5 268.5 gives -2.0 keV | 144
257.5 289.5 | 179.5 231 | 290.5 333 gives 1.4 keV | 161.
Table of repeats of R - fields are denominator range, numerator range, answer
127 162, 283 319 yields 1.03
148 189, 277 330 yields 1.04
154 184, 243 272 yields 0.86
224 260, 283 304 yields 1.25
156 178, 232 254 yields 0.77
